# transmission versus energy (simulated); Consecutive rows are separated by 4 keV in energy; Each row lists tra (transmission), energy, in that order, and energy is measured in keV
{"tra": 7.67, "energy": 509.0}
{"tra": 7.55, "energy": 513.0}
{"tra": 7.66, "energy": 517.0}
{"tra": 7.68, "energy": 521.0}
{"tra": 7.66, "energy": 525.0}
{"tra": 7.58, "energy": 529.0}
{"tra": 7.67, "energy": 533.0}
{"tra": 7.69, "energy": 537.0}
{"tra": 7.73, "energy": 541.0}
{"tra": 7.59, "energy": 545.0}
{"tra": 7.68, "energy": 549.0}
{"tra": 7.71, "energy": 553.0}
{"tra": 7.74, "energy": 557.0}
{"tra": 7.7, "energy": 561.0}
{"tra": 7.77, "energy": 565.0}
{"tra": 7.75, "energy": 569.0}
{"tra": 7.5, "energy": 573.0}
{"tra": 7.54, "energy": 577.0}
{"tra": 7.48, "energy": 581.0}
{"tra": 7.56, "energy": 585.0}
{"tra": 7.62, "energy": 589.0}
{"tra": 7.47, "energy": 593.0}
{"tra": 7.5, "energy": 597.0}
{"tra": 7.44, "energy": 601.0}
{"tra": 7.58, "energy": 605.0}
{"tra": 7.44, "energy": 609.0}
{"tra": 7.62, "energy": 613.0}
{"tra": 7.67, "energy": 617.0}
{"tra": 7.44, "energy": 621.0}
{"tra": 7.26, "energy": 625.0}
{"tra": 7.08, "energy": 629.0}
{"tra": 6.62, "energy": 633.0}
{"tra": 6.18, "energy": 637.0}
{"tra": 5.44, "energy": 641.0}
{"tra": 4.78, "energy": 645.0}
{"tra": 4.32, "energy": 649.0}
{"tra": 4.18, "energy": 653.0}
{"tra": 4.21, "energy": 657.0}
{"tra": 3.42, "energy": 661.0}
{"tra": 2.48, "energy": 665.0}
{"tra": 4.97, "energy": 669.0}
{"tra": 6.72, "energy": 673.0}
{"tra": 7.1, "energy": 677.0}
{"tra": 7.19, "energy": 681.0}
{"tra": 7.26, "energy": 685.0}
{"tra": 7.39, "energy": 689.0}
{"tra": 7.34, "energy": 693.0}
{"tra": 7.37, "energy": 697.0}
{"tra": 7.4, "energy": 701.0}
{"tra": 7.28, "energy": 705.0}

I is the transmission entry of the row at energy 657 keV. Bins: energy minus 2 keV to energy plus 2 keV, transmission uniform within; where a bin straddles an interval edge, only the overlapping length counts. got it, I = 4.21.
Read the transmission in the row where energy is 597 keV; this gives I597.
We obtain 7.5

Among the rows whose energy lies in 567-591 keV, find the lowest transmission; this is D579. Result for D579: 7.48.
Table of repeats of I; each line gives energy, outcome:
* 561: 7.7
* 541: 7.73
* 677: 7.1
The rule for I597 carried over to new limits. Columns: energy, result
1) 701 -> 7.4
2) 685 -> 7.26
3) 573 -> 7.5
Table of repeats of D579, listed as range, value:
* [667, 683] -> 4.97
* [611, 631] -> 7.08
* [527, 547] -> 7.58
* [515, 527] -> 7.66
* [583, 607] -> 7.44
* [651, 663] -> 3.42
